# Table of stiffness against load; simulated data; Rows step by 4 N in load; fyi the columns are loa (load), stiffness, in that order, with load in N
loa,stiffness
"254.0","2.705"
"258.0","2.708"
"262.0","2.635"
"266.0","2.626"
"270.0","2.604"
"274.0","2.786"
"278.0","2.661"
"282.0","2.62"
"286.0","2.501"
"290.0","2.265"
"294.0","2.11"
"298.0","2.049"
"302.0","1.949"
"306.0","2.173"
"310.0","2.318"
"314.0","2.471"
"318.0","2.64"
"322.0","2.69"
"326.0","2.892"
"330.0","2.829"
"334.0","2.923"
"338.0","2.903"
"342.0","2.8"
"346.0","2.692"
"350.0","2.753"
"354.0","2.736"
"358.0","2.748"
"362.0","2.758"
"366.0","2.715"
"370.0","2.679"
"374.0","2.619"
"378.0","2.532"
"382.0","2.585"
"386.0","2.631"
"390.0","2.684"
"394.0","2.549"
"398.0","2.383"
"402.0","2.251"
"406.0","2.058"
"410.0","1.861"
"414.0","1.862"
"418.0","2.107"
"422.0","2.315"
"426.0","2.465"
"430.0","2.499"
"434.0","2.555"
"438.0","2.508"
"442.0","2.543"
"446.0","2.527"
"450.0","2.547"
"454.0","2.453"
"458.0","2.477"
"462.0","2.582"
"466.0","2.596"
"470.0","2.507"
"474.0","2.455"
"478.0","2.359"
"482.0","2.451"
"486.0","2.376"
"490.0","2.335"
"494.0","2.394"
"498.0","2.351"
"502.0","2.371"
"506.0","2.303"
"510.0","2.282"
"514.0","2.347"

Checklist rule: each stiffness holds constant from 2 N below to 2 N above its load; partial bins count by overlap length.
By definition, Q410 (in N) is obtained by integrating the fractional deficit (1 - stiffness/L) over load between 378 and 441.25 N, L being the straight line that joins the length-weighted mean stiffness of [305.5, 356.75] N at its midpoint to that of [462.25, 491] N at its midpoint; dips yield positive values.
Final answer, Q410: 4.94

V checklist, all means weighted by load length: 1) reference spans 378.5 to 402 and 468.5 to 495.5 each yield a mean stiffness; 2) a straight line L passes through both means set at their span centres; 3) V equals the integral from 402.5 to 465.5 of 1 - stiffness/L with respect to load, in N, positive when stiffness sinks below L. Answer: 2.9 N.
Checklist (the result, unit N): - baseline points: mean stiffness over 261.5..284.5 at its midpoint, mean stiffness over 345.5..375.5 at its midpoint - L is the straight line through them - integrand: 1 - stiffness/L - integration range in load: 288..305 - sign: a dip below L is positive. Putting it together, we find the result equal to 3.6 N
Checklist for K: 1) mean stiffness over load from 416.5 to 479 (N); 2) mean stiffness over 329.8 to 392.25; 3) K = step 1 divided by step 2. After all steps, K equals 0.91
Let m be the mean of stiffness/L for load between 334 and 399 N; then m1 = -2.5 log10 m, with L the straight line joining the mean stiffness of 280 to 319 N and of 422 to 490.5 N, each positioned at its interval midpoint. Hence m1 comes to -0.13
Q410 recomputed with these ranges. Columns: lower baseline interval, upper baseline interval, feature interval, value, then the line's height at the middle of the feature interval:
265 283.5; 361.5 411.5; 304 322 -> 1.16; 2.6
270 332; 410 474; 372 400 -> -1.50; 2.44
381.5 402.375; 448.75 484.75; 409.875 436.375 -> 2.57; 2.51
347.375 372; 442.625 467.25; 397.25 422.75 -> 5.12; 2.62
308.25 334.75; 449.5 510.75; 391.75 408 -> 1.50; 2.55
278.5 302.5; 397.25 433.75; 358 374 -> -3.32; 2.24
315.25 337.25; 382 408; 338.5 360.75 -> -0.72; 2.67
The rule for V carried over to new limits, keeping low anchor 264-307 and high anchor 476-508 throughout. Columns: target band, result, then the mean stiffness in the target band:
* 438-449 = -0.72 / 2.53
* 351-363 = -1.80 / 2.75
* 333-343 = -2.03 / 2.88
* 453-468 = -1.01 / 2.53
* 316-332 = -2.46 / 2.76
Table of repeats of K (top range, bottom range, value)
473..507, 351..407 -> 0.92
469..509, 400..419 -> 1.18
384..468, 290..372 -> 0.93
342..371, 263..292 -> 1.06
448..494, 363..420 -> 1.03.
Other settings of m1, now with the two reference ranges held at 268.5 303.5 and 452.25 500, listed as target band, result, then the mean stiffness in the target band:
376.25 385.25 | -0.065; 2.57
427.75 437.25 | -0.039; 2.52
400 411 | 0.170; 2.07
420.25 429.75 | 0.009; 2.41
